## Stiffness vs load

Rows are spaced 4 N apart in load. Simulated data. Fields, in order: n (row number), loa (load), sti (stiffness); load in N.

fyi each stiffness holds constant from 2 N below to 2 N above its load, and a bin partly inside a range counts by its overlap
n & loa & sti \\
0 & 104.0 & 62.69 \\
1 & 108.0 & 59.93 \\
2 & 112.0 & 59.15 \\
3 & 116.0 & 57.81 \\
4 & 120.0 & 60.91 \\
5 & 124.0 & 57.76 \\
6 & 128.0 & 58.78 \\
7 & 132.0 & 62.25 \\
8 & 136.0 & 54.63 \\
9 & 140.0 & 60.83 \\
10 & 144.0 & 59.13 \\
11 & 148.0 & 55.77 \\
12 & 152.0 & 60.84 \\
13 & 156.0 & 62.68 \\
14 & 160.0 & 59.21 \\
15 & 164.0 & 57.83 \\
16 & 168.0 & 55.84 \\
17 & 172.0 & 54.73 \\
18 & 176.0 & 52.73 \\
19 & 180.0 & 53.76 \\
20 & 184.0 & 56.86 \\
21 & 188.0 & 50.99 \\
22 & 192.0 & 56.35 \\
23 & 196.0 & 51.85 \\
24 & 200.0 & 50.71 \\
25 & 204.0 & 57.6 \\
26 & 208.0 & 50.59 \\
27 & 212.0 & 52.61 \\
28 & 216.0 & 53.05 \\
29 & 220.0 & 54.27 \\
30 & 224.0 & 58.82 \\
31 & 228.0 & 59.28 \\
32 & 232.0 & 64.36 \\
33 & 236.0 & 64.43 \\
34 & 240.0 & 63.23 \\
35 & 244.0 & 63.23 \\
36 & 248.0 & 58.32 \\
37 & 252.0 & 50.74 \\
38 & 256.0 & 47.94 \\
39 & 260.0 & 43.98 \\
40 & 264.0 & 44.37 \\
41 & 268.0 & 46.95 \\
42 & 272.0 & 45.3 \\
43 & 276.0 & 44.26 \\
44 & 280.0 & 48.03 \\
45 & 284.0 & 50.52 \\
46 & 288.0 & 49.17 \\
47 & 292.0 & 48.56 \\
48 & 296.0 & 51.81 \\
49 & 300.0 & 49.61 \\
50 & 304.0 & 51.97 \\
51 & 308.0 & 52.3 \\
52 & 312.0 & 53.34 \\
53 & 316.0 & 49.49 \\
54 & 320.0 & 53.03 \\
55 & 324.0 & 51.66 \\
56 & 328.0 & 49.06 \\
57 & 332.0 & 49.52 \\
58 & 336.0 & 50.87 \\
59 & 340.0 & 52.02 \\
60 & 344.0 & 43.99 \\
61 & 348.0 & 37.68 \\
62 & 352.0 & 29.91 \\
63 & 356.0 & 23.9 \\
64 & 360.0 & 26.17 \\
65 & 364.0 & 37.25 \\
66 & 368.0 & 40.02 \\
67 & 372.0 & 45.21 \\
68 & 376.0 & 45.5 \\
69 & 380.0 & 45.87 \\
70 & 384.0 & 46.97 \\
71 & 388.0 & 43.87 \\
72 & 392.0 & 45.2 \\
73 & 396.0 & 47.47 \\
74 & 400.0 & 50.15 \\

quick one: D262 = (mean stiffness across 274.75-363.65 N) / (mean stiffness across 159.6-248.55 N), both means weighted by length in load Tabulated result 0.82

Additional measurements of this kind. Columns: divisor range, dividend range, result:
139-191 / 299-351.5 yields 0.86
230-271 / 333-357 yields 0.75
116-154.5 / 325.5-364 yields 0.68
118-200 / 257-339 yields 0.86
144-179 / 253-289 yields 0.81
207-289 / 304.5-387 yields 0.83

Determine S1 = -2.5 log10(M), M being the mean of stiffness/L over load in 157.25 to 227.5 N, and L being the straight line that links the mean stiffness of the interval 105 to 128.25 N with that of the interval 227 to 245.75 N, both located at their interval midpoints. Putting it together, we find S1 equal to 0.13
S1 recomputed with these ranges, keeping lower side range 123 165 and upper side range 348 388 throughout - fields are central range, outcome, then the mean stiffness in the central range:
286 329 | -0.16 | 51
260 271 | 0.06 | 45.3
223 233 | -0.18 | 60.7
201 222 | -0.01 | 53.5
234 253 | -0.21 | 60.5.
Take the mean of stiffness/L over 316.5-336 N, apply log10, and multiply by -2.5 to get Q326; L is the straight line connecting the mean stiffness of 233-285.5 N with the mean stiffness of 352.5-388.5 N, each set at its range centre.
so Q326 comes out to -0.15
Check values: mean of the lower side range 51.9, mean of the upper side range 38.8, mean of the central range 50.7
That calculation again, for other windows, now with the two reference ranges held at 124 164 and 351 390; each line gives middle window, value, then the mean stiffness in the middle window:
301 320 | -0.174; 51.8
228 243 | -0.237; 63.3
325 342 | -0.198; 50.4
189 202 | 0.035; 52.8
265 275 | 0.047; 45.8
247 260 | -0.028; 50.6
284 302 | -0.095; 49.9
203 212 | 0.001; 53.4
